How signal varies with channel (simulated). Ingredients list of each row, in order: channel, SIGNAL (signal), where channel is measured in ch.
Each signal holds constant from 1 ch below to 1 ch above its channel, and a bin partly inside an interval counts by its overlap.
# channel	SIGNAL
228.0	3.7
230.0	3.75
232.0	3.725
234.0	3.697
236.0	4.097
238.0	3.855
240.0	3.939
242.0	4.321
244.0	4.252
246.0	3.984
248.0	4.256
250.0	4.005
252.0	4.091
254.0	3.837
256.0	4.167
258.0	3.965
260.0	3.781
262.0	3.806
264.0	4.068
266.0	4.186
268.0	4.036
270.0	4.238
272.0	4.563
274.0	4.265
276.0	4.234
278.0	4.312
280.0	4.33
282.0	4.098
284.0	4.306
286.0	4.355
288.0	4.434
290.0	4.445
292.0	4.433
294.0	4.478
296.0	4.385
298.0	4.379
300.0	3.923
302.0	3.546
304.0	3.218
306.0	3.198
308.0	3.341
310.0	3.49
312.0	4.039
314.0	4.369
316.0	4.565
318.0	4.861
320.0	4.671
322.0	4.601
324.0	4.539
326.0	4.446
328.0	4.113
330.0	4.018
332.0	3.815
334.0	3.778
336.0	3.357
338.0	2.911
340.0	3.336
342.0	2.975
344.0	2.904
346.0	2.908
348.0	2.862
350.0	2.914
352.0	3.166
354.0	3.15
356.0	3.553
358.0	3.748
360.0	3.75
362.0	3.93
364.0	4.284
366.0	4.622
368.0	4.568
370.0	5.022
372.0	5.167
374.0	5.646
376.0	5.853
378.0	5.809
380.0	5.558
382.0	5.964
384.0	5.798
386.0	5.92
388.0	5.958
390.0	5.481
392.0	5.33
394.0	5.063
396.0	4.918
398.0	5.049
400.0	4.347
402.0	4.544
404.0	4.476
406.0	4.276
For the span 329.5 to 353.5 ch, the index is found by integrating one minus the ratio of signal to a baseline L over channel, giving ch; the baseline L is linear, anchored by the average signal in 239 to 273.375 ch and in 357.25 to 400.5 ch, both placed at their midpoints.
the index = 7.8 ch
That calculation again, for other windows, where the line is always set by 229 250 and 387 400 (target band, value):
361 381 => 0.0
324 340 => 3.1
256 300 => 0.7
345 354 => 3.5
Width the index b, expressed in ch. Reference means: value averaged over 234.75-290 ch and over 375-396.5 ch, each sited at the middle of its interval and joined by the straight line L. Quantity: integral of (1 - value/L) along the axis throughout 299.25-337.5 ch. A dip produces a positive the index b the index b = 6.6 ch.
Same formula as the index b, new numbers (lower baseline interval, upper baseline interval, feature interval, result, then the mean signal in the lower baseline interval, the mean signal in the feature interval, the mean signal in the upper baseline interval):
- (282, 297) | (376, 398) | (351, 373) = 5.0 ch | 4.38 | 4.09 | 5.57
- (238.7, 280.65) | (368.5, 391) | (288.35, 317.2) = 4.0 ch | 4.12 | 4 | 5.63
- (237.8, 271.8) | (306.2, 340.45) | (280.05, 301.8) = -1.4 ch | 4.06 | 4.3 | 4.01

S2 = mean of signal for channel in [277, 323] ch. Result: 4.16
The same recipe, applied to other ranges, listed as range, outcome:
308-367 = 3.77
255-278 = 4.13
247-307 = 4.11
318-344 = 3.88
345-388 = 4.52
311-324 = 4.52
